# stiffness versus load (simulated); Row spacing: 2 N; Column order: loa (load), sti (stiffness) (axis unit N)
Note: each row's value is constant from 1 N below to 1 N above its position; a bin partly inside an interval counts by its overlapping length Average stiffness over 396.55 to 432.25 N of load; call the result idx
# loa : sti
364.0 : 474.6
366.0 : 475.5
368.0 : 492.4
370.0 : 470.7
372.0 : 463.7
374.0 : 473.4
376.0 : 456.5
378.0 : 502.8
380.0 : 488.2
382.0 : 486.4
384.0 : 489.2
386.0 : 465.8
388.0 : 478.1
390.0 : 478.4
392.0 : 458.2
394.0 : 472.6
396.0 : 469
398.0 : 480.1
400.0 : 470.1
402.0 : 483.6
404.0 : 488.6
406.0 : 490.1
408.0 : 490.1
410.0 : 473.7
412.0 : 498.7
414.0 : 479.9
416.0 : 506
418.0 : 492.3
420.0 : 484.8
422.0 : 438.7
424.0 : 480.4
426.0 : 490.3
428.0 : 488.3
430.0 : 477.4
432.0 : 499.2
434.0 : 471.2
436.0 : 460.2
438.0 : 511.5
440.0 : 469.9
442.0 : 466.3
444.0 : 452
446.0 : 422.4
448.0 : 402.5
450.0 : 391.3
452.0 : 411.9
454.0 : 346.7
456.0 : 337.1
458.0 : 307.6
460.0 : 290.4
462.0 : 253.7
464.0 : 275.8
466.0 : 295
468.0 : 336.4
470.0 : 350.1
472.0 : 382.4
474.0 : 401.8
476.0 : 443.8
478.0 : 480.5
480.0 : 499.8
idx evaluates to 484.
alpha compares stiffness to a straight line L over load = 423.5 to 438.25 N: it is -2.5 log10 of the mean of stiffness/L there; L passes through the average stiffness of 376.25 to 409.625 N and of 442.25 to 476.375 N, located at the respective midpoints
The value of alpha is -0.176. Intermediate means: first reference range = 480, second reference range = 360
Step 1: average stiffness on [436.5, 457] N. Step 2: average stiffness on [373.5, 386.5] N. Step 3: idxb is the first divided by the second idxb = 0.9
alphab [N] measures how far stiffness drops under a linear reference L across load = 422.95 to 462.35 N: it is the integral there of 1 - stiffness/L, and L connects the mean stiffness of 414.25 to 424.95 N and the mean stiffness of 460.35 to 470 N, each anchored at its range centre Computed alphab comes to -3.5 N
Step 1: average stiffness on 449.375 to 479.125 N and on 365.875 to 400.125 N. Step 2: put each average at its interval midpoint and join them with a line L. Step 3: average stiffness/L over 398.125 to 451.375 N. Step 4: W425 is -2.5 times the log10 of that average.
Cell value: -0.15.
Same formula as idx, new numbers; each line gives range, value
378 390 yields 483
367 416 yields 480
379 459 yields 461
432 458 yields 427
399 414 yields 485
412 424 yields 482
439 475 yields 366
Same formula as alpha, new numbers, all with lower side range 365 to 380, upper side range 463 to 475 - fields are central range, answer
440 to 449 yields -0.17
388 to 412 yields -0.10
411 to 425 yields -0.17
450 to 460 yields 0.04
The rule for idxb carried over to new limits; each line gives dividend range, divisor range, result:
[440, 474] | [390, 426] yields 0.75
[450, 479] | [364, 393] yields 0.74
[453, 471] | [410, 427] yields 0.64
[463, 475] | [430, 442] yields 0.71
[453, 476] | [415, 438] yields 0.69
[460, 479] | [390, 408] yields 0.74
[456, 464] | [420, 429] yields 0.61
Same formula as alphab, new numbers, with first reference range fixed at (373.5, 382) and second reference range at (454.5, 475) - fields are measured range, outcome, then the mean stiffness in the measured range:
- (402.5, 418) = -2.47 N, 490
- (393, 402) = -0.58 N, 474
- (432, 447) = -3.96 N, 467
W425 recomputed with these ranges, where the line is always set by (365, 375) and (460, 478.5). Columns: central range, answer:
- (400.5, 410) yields -0.13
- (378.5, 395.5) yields -0.06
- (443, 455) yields -0.08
